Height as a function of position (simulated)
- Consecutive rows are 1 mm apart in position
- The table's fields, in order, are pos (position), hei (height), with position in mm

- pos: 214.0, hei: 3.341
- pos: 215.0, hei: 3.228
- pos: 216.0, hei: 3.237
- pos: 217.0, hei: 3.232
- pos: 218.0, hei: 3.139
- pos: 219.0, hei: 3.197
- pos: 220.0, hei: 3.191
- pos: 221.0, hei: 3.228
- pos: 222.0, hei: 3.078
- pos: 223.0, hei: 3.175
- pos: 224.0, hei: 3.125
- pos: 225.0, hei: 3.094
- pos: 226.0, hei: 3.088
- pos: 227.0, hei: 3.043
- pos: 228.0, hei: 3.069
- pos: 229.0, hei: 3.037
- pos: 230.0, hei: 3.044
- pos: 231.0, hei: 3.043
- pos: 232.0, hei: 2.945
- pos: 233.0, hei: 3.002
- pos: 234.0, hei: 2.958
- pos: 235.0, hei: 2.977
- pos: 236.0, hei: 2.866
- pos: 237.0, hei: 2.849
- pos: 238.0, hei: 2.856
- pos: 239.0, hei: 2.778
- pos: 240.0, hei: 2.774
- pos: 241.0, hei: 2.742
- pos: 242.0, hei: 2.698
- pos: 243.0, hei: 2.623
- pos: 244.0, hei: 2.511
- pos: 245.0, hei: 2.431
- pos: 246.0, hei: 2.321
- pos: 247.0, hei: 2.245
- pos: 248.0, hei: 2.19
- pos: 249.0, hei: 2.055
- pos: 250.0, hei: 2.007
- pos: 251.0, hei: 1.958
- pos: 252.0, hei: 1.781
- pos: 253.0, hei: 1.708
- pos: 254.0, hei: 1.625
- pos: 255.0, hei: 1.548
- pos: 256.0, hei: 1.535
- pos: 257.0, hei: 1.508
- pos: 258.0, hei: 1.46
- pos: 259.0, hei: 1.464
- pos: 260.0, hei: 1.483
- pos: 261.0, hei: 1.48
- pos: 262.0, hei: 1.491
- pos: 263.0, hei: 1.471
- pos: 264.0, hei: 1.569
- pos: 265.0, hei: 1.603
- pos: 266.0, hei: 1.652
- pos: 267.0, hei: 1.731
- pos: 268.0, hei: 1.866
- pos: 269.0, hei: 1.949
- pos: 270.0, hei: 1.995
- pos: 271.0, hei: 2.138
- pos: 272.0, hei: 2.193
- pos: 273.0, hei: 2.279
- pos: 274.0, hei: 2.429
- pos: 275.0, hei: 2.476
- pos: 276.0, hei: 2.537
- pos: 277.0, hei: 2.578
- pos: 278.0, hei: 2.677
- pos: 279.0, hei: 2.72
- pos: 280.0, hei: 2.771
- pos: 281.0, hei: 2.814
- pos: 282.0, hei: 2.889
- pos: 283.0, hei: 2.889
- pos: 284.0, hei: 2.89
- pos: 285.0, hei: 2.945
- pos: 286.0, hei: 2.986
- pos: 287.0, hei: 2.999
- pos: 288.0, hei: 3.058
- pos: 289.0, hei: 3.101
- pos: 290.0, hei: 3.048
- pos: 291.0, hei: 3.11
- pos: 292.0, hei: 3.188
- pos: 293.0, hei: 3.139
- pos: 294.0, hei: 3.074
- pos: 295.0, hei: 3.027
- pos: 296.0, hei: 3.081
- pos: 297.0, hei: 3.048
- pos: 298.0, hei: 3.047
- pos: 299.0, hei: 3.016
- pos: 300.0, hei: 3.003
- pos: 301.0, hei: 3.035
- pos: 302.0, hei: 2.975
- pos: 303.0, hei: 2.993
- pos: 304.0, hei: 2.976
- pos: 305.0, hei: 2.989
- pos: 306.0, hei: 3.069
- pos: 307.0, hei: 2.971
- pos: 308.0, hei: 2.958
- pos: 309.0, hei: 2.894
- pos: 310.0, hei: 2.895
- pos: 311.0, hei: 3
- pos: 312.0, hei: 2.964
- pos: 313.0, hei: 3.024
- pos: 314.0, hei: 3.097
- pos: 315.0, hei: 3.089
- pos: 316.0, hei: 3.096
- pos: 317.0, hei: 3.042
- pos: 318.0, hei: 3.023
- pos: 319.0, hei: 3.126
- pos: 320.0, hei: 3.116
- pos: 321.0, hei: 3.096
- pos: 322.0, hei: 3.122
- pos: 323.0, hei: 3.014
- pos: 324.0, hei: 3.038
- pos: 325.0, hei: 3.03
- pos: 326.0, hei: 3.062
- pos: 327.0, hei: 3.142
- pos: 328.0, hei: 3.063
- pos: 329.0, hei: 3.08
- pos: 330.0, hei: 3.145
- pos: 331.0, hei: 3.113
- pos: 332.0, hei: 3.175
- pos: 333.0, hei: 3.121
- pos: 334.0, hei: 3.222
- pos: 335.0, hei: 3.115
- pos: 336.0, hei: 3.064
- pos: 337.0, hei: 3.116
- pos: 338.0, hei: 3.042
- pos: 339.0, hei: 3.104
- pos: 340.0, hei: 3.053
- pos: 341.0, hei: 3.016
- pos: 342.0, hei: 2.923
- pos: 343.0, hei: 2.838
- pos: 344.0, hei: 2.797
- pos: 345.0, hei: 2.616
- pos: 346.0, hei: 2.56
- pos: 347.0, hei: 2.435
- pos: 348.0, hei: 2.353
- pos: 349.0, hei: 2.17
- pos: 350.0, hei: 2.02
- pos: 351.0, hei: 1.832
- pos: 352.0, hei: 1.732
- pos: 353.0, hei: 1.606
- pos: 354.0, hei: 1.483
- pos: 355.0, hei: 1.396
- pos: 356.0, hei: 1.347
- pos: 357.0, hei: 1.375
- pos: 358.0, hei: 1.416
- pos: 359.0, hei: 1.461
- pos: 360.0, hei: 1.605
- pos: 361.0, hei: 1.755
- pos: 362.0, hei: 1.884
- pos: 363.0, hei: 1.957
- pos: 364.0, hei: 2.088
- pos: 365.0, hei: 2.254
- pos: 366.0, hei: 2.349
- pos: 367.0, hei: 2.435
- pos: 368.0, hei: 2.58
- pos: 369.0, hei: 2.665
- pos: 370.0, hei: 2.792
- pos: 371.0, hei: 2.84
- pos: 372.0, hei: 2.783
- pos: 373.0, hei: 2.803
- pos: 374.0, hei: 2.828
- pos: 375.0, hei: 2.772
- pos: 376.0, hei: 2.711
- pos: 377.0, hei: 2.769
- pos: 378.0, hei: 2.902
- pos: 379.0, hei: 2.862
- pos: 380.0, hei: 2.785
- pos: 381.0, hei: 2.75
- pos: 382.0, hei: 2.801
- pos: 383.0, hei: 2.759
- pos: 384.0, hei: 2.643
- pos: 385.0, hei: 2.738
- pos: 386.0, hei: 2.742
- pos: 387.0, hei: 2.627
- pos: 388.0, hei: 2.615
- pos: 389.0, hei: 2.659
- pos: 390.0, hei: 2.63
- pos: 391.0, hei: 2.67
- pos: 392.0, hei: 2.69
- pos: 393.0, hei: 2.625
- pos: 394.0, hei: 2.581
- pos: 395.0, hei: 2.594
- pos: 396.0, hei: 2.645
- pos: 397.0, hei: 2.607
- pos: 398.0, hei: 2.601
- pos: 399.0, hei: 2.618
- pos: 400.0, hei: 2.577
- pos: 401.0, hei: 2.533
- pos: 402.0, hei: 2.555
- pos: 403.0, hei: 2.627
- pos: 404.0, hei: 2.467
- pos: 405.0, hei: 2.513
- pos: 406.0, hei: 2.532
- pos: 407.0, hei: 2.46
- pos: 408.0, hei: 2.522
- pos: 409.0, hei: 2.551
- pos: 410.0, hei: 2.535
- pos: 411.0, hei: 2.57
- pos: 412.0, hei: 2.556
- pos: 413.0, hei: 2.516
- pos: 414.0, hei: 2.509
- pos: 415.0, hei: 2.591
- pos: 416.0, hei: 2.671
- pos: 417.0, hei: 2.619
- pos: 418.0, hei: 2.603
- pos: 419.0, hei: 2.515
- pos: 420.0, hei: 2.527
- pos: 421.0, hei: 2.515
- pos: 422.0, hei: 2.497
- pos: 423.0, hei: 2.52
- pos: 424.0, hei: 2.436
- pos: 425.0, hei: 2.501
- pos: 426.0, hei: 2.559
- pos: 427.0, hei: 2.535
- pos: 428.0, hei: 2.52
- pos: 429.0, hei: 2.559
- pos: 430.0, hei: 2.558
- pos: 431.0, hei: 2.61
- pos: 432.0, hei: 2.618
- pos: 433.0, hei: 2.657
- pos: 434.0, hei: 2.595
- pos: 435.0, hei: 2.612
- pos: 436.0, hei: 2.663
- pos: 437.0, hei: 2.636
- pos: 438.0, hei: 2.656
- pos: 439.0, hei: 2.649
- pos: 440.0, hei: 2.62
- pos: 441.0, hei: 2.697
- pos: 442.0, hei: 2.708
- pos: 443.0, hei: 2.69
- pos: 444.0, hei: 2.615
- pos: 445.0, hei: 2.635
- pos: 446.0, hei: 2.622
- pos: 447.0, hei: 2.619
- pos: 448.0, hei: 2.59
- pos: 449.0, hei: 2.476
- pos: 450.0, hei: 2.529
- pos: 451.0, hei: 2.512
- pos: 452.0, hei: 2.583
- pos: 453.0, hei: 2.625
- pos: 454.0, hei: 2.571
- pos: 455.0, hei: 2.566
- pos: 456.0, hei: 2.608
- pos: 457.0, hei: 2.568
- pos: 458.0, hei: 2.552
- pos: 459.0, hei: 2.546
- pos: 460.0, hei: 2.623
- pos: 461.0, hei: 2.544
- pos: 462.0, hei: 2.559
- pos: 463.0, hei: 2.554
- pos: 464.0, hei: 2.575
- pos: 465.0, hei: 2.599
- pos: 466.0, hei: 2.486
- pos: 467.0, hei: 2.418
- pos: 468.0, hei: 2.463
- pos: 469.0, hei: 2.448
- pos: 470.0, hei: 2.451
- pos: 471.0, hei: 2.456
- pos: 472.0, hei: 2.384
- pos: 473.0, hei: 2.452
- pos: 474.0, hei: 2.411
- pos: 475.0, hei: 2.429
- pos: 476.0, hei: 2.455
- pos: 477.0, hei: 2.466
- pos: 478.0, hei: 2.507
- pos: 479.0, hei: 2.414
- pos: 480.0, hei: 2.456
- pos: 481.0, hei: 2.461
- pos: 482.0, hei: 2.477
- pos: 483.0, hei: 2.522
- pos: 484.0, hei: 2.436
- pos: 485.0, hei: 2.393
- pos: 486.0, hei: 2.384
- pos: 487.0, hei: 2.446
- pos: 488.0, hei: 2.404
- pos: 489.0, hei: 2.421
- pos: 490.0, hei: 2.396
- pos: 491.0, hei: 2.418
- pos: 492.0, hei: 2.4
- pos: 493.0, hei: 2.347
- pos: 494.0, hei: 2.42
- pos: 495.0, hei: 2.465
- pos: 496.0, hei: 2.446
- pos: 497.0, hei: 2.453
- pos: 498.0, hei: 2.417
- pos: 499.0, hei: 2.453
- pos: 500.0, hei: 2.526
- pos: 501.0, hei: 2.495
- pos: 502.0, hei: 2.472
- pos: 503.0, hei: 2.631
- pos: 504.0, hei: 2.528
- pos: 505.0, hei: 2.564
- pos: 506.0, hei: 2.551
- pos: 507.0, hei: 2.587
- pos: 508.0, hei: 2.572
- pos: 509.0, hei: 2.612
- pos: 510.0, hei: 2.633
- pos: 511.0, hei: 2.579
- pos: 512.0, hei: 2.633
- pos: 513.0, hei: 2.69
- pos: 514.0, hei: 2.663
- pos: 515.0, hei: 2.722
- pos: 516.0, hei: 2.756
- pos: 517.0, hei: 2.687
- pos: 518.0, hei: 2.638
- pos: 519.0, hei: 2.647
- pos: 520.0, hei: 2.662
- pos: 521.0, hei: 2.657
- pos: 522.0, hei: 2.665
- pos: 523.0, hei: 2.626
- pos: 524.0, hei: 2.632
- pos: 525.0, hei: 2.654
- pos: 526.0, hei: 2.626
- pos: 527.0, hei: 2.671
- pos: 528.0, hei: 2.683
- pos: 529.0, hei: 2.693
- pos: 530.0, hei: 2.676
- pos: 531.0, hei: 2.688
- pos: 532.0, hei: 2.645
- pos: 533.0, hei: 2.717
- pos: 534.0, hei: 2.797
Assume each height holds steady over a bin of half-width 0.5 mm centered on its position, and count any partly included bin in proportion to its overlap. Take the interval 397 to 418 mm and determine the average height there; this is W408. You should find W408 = 2.56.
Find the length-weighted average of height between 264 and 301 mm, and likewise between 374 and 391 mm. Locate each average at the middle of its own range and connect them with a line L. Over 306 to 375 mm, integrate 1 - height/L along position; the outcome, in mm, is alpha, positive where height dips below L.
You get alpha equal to 1.5 mm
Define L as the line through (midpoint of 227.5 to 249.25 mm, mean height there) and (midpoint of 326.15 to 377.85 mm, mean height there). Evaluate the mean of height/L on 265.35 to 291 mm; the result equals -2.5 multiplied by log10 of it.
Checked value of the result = 0.04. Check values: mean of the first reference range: 2.74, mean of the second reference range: 2.49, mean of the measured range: 2.55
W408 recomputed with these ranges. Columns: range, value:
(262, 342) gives 2.83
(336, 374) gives 2.3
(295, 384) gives 2.7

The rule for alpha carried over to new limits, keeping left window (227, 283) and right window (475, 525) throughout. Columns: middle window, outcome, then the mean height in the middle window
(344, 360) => 3.4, 1.88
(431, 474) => -1.5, 2.57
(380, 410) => -2.4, 2.62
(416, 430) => -0.5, 2.54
